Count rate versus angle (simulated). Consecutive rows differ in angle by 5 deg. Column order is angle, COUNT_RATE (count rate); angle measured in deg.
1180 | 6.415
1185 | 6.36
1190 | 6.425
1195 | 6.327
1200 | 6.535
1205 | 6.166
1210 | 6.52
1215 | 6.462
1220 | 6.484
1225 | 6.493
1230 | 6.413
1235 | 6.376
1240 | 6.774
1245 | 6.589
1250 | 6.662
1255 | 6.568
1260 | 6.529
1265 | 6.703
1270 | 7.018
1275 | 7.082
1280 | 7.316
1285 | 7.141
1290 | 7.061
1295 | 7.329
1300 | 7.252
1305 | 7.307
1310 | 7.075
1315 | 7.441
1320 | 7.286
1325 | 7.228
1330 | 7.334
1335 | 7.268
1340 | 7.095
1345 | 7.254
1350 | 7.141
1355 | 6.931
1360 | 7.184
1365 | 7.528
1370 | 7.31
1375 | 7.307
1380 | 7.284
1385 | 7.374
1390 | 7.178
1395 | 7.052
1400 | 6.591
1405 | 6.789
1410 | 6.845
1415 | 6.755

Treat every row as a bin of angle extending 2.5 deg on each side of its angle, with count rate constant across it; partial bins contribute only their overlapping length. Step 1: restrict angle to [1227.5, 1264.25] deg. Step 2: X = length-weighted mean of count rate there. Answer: 6.57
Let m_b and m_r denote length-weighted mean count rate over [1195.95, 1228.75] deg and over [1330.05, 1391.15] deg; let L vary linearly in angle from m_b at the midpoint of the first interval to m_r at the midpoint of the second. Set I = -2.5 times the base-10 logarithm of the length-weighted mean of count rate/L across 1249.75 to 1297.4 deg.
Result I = -0.03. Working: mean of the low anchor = 6.44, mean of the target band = 6.95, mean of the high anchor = 7.24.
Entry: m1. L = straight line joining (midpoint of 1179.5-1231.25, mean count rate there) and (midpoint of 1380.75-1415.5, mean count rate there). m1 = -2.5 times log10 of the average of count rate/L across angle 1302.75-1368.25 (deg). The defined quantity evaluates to -0.07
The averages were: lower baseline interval 6.42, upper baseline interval 6.97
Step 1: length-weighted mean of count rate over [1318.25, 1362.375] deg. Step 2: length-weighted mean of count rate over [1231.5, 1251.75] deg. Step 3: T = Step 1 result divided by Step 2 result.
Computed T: 1.09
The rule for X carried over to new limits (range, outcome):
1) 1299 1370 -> 7.24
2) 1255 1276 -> 6.78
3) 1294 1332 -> 7.28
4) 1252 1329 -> 7.09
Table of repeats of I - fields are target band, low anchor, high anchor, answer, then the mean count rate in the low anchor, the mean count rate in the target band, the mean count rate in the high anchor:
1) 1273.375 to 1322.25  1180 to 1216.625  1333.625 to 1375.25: -0.05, 6.4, 7.23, 7.22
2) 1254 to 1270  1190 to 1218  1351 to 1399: 0.00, 6.41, 6.67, 7.22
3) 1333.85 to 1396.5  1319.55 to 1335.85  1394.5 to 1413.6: -0.03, 7.28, 7.23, 6.79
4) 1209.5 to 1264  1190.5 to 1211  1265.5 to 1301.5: 0.03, 6.38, 6.54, 7.14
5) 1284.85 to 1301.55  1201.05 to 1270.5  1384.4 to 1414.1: -0.08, 6.54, 7.2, 6.93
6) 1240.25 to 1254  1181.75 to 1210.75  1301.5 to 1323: 0.02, 6.38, 6.64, 7.27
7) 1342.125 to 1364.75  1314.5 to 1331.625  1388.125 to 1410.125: 0.00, 7.31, 7.17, 6.89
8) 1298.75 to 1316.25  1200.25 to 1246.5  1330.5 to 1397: -0.05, 6.48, 7.26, 7.23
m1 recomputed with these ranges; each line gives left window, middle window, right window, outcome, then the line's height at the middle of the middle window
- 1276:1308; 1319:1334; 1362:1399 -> -0.01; 7.24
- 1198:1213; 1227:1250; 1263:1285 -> 0.03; 6.72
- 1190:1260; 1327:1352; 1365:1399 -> -0.03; 7.04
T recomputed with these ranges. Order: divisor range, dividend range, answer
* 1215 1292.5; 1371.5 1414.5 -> 1.05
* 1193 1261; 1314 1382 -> 1.12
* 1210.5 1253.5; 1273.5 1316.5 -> 1.11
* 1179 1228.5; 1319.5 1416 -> 1.11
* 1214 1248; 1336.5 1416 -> 1.09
